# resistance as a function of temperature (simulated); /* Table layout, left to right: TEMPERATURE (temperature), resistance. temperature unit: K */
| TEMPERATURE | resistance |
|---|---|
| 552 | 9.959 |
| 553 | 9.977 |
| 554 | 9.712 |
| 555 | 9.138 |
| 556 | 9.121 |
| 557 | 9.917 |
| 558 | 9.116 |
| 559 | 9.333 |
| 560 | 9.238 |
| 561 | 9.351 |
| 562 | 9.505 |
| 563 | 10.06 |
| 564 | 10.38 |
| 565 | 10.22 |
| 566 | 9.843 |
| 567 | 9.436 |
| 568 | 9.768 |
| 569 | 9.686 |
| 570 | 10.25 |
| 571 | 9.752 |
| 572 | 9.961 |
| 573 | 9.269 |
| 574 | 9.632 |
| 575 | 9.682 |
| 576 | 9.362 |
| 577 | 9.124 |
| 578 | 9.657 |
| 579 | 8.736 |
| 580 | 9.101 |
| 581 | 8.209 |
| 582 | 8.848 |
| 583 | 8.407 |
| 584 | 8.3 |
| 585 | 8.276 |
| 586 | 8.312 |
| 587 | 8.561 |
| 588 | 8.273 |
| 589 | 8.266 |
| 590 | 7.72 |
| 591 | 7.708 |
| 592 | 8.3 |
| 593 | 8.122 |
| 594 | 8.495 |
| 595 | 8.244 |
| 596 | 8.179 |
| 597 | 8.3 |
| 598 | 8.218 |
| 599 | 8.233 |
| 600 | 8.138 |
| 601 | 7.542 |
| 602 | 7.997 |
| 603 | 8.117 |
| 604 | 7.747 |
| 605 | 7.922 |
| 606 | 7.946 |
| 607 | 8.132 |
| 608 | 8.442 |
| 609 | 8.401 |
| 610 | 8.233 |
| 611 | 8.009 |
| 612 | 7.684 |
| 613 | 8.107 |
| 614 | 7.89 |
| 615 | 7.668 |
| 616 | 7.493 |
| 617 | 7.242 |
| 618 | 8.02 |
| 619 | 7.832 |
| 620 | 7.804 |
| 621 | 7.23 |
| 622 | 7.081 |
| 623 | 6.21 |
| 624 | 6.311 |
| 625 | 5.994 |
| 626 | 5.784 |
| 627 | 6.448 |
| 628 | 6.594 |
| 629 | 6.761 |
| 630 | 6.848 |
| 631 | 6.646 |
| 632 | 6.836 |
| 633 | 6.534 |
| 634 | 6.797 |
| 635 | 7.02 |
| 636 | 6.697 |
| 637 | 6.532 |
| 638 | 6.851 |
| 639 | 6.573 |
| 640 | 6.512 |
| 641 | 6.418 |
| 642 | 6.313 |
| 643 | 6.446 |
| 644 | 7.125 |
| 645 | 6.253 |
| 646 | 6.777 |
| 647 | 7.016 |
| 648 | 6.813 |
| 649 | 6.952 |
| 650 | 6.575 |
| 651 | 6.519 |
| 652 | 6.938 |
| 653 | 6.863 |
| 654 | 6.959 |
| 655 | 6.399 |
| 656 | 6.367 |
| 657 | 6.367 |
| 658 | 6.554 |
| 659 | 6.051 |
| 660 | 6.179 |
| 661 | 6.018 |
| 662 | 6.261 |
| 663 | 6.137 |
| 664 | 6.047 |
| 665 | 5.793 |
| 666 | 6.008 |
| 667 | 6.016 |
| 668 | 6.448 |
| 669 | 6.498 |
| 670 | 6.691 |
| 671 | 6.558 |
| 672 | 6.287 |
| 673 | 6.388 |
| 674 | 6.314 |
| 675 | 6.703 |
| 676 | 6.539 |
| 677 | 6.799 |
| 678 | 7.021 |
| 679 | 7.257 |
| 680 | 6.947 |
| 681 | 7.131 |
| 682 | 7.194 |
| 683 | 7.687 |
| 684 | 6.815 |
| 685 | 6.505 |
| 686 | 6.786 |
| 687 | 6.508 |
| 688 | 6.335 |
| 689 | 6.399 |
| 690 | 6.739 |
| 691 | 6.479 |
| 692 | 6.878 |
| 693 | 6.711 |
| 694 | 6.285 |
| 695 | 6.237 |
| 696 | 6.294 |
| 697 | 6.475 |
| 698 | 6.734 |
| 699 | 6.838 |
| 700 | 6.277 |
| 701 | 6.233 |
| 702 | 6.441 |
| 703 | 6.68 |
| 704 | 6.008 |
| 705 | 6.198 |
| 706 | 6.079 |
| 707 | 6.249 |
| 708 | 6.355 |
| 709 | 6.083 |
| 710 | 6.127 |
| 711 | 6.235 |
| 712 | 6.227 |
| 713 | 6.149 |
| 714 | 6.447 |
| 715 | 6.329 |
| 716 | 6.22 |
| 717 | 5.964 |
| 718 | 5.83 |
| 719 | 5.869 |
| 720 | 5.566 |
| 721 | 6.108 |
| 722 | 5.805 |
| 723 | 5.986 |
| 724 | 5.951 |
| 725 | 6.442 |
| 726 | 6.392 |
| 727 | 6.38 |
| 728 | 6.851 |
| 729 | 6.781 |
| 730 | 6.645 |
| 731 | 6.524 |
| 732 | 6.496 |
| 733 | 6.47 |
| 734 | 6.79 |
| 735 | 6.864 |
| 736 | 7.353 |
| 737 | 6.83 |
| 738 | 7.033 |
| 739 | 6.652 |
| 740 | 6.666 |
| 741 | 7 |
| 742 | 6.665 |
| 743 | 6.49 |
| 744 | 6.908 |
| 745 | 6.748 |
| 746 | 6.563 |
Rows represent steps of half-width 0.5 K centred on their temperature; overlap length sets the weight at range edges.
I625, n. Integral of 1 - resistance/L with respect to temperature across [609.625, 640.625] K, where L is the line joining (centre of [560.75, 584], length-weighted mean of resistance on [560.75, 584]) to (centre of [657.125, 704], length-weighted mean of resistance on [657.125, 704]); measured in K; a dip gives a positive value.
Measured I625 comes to 3.87 K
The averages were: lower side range 9.46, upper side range 6.52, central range 7.03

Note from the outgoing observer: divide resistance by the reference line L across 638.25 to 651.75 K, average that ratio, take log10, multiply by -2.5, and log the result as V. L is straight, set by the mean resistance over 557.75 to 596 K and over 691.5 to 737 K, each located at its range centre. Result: 0.16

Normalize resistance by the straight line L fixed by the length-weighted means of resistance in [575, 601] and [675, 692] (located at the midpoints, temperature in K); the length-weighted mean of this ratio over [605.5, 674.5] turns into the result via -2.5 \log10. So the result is 0.114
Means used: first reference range 8.45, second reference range 6.82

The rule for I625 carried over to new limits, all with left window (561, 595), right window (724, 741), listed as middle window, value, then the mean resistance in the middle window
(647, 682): 5.42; 6.53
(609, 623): 1.31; 7.69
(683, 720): 4.10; 6.37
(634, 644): 1.83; 6.63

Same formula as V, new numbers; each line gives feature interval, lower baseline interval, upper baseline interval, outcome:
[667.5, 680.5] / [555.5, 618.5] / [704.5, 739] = 0.08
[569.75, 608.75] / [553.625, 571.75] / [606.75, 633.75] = 0.00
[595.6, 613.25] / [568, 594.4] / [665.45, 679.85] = 0.03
